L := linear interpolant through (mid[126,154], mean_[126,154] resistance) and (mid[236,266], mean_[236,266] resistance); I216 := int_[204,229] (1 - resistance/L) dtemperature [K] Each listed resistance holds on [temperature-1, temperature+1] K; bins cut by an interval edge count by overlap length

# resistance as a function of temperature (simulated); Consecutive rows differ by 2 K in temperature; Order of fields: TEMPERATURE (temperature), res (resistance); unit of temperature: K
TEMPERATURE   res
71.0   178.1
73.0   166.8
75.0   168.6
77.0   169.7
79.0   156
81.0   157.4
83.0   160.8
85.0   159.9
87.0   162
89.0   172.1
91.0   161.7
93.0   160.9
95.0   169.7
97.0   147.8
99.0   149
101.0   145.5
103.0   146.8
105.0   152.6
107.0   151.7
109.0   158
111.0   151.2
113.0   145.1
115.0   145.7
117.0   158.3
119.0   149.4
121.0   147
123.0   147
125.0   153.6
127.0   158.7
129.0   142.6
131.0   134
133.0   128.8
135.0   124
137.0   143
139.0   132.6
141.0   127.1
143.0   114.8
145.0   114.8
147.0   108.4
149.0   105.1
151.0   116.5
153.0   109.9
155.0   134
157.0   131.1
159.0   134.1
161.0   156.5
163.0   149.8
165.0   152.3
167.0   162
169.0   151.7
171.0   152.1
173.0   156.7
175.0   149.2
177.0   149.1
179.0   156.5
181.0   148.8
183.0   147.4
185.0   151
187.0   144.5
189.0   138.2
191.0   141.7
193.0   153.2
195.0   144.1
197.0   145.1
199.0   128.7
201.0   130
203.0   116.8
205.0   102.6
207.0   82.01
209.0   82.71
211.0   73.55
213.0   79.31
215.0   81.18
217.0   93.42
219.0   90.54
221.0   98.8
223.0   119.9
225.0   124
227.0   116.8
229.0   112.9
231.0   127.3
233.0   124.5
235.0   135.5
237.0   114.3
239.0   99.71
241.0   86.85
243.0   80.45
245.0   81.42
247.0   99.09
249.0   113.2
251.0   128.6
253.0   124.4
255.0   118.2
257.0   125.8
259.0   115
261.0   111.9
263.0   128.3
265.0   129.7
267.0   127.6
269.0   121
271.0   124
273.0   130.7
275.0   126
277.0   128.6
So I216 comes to 4.1 K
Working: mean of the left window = 126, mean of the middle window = 96.1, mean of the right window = 110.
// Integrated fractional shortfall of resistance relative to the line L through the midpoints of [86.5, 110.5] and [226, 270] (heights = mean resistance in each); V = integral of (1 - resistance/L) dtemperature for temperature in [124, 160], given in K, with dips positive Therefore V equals 3.9 K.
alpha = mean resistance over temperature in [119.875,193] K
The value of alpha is 140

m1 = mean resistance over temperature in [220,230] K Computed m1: 114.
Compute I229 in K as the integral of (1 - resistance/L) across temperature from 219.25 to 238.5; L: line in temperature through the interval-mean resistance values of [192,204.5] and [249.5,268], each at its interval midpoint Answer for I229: 1.7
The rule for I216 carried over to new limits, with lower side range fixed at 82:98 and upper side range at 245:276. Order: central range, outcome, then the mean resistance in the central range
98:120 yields 1.0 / 150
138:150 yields 2.6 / 117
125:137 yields 1.0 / 139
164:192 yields -1.9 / 150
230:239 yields 0.3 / 123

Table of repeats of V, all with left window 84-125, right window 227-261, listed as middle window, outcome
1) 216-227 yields 1.1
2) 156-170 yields -1.2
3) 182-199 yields -2.2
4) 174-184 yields -1.4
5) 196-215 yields 3.2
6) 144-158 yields 2.3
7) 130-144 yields 1.5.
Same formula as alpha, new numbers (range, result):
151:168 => 140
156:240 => 127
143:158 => 117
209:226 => 94.4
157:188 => 150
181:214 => 123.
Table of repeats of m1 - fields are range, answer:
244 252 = 106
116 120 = 154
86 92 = 165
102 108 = 150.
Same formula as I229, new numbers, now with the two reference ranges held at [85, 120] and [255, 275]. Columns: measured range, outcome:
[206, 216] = 4.0 K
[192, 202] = -0.3 K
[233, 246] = 2.7 K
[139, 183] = 1.8 K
